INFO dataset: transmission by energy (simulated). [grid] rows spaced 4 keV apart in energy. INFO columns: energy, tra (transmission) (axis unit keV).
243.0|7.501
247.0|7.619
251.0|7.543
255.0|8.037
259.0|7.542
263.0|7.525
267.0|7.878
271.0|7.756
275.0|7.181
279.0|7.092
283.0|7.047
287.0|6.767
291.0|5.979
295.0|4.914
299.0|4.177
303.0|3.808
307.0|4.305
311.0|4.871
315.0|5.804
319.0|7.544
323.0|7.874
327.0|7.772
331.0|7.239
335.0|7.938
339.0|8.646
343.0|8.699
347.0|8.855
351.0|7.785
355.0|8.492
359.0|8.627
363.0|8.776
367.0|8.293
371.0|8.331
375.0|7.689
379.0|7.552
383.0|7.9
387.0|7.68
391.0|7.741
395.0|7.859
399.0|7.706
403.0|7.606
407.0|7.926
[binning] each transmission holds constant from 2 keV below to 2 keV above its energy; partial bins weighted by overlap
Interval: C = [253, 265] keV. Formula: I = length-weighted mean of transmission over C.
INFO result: 7.7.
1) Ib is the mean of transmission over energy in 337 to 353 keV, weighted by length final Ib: 8.5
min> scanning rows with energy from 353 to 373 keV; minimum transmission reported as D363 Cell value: 8.293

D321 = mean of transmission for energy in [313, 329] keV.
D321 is 7.25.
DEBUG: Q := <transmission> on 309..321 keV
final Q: 6.07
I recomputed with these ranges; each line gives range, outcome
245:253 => 7.58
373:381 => 7.62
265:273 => 7.82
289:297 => 5.45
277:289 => 6.97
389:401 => 7.77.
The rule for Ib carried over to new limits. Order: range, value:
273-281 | 7.14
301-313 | 4.33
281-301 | 5.78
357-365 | 8.7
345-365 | 8.51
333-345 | 8.43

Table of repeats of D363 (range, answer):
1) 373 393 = 7.552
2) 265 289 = 6.767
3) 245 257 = 7.543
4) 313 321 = 5.804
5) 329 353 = 7.239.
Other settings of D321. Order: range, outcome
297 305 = 3.99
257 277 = 7.58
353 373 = 8.5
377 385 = 7.73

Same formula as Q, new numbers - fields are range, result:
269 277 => 7.47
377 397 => 7.75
